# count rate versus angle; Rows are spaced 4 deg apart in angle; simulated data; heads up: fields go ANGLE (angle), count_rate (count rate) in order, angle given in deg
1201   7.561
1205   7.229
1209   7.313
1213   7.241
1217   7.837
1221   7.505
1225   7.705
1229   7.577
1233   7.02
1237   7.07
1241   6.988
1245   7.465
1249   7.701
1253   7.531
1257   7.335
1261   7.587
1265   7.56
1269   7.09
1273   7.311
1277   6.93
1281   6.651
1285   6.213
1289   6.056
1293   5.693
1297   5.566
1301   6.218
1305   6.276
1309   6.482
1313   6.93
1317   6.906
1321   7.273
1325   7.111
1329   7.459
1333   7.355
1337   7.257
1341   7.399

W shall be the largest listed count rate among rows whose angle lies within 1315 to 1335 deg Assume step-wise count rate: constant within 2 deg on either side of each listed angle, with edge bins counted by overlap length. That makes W 7.459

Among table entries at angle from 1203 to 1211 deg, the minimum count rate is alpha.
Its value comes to 7.229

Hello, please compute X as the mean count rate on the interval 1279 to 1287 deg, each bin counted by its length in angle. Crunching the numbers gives 6.43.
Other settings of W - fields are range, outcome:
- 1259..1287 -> 7.587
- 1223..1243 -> 7.705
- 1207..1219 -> 7.837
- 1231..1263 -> 7.701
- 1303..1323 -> 7.273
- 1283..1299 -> 6.213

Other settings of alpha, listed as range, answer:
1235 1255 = 6.988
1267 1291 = 6.056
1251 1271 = 7.09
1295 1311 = 5.566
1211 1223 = 7.241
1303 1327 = 6.276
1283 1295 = 5.693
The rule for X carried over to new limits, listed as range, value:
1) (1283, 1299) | 5.88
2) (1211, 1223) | 7.53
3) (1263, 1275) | 7.32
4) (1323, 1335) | 7.31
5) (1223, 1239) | 7.34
